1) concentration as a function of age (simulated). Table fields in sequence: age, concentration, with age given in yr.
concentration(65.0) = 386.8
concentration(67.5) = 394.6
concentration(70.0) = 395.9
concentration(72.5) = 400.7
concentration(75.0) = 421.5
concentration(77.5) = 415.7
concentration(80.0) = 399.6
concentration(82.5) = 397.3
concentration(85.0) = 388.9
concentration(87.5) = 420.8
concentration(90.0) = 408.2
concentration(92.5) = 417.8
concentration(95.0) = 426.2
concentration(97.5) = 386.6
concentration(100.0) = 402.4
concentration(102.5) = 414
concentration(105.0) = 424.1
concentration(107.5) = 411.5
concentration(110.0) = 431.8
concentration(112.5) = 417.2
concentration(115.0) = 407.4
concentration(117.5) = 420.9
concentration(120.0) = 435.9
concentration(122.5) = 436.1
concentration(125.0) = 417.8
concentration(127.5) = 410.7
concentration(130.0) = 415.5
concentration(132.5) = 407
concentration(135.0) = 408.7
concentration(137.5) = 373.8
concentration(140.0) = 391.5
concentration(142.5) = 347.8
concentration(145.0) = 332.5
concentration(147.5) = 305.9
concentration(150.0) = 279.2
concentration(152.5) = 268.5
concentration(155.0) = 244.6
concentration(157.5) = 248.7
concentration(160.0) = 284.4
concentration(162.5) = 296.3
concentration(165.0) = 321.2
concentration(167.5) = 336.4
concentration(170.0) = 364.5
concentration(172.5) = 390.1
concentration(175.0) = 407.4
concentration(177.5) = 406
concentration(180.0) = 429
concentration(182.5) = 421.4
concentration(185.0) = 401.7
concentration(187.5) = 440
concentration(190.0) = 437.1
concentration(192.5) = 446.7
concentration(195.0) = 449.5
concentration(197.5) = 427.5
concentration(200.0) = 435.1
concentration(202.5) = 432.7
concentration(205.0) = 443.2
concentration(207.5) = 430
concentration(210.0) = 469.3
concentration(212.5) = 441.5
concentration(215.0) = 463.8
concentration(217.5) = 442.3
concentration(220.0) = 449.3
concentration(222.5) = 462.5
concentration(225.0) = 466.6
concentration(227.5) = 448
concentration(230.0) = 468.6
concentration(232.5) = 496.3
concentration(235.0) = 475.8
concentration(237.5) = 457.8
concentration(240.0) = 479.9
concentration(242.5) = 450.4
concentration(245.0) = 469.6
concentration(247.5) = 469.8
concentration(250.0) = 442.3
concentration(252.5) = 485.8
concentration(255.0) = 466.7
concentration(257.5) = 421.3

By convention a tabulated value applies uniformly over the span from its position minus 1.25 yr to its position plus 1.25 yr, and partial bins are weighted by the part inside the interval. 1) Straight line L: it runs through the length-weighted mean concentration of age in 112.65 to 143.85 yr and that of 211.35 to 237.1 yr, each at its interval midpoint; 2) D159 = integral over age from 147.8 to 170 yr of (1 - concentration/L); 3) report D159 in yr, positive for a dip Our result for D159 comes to 7.0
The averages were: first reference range 406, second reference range 461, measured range 290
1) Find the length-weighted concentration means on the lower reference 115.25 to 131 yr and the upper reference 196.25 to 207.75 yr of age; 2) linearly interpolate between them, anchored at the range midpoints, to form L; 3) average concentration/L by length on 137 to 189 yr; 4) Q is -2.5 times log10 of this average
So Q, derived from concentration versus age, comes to 0.23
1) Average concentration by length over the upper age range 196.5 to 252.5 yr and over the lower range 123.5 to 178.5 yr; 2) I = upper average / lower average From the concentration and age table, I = 1.3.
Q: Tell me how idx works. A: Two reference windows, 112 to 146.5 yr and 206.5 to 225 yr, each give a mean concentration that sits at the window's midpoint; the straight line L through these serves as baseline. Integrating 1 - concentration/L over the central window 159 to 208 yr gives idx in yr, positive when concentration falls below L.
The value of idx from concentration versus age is 3.82 yr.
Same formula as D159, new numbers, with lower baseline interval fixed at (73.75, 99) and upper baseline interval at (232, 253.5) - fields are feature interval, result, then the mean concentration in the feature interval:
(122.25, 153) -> 4.2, 369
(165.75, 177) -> 1.7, 374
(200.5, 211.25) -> 0.3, 443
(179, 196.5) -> 0.6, 432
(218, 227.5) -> 0.1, 457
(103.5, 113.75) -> -0.1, 421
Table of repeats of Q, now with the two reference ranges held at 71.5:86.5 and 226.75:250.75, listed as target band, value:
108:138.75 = 0.02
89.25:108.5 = 0.00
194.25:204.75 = 0.04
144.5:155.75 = 0.45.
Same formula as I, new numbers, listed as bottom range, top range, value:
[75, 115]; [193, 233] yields 1.10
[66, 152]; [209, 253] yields 1.16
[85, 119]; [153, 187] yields 0.85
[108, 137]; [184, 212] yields 1.05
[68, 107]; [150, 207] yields 0.93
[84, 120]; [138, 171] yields 0.75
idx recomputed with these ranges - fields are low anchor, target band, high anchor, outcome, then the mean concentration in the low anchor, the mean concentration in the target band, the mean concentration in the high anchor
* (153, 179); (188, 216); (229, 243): -2.8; 329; 443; 473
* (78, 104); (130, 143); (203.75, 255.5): 1.0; 407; 391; 461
